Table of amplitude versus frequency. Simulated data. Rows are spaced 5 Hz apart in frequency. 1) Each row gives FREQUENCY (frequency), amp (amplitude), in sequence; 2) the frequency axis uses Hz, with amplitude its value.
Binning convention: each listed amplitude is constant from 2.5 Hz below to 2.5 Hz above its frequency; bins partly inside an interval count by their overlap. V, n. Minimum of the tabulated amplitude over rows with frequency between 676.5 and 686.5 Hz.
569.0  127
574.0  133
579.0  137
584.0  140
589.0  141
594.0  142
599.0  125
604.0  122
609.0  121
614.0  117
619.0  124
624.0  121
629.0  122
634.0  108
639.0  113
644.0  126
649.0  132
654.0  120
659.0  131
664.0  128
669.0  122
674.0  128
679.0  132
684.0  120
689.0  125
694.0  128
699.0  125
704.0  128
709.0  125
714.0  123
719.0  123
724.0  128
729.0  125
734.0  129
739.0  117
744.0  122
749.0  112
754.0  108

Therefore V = 120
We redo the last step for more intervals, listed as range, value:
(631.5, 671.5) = 108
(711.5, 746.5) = 117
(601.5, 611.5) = 121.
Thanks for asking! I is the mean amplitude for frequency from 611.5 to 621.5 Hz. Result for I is 120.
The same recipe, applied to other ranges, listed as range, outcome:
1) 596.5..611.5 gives 123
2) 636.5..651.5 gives 124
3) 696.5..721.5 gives 125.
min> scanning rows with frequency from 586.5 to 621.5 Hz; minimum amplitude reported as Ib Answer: 117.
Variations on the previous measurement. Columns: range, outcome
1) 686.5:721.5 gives 123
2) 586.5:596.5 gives 141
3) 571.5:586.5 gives 133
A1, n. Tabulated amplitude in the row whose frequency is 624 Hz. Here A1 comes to 121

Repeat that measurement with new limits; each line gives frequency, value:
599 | 125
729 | 125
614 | 117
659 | 131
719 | 123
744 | 122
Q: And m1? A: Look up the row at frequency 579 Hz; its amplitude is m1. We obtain 137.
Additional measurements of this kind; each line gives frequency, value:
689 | 125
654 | 120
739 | 117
